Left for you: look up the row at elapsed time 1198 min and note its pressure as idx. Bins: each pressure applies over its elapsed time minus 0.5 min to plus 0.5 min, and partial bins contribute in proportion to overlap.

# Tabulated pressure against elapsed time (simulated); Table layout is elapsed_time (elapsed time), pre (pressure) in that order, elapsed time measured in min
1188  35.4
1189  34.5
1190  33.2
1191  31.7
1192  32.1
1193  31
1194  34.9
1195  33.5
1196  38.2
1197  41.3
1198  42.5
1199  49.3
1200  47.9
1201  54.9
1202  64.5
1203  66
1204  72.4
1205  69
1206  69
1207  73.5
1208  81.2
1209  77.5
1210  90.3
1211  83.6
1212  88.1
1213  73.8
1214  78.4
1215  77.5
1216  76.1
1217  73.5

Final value 42.5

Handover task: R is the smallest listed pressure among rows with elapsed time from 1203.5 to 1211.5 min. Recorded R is 69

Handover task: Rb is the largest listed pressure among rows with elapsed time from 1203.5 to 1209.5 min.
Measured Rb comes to 81.2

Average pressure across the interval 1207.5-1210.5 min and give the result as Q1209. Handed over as 83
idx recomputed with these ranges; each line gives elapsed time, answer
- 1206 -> 69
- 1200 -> 47.9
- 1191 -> 31.7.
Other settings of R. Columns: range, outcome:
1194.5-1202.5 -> 33.5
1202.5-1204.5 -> 66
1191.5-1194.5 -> 31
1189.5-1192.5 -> 31.7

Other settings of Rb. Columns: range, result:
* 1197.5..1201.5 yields 54.9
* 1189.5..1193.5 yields 33.2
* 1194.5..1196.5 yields 38.2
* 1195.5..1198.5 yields 42.5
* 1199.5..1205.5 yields 72.4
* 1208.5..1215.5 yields 90.3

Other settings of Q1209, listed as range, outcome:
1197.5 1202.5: 51.8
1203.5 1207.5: 71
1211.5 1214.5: 80.1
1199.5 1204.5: 61.1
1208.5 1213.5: 82.7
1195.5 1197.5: 39.8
